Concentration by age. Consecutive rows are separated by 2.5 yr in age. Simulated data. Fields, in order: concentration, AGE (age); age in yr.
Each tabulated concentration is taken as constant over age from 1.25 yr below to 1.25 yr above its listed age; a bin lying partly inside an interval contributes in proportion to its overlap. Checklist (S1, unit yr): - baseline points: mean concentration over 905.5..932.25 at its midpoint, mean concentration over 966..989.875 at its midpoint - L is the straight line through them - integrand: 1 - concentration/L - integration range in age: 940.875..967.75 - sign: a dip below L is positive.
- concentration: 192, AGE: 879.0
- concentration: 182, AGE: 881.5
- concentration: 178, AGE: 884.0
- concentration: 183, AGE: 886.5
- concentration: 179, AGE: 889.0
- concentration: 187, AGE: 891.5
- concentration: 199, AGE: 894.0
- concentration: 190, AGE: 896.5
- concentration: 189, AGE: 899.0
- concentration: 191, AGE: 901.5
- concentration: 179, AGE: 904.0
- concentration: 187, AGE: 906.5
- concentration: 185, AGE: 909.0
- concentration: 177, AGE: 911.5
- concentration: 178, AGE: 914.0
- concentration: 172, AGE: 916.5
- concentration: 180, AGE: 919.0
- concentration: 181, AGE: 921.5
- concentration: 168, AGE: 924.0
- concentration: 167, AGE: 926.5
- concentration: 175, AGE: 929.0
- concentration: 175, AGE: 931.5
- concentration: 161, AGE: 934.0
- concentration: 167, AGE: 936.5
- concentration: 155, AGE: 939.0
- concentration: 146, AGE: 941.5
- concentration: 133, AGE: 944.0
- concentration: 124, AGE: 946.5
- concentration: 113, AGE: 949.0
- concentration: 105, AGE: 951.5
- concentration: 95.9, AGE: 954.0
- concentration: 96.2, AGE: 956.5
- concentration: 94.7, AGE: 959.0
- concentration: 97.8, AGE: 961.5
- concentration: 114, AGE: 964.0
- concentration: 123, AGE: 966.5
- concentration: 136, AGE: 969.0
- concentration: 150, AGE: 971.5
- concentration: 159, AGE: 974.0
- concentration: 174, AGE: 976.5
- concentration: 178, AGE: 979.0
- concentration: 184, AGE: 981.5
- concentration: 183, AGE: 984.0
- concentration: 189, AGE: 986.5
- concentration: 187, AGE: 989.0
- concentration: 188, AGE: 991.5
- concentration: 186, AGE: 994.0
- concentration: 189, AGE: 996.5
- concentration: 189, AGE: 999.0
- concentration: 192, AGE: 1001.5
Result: 9.3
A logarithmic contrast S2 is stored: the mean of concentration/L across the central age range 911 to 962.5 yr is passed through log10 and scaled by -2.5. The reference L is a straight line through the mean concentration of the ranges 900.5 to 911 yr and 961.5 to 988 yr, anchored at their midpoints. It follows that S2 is 0.19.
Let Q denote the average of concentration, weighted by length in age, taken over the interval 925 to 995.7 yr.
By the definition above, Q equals 149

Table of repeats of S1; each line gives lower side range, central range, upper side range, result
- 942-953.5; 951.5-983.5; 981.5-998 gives 4.1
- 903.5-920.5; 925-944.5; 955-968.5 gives -1.9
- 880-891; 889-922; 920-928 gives -1.4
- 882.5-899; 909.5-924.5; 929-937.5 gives -0.1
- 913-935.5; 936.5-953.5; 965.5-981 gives 3.6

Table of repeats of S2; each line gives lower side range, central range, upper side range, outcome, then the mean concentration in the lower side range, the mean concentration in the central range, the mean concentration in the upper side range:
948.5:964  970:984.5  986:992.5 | -0.09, 101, 170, 188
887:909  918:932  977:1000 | 0.08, 187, 174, 185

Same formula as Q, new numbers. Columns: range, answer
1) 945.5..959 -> 105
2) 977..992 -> 184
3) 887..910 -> 187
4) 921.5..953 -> 150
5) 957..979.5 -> 134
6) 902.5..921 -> 180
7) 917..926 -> 175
